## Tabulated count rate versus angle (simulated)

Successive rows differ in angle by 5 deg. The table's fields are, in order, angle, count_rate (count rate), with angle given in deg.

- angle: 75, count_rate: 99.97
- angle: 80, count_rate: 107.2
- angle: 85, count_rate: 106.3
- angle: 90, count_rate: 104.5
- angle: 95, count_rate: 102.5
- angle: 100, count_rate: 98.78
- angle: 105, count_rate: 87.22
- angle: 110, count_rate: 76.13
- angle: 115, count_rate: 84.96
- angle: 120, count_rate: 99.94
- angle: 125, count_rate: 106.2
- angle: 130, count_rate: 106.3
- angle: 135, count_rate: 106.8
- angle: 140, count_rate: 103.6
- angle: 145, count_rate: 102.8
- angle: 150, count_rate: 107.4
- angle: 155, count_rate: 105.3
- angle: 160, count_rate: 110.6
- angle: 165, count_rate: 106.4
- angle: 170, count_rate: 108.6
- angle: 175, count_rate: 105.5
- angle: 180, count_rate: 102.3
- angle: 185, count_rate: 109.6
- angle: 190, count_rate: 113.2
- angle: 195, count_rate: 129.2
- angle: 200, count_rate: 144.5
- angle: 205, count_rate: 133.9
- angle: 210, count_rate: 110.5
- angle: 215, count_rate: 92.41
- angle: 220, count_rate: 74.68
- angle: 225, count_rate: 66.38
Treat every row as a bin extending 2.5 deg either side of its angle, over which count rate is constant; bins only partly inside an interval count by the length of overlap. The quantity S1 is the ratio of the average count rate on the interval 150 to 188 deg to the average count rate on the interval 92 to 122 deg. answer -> 1.17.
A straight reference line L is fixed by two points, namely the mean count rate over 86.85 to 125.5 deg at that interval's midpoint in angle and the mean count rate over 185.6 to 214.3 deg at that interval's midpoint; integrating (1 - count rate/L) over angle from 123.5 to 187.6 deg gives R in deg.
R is 1.79 deg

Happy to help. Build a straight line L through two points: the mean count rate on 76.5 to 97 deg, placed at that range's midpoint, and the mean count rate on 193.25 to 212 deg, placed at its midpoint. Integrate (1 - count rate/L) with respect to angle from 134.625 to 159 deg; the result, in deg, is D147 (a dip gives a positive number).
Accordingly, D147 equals 2.6 deg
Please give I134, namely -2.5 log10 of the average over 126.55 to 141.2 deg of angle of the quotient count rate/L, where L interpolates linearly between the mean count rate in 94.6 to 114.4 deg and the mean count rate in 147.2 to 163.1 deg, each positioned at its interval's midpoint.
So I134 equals -0.06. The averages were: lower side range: 89.4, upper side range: 108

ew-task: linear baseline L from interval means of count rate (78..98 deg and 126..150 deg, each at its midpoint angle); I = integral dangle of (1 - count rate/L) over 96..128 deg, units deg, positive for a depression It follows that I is 3.7 deg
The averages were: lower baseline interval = 105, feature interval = 92.9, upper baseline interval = 105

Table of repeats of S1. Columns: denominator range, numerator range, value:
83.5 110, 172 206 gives 1.22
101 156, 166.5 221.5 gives 1.13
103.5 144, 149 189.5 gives 1.11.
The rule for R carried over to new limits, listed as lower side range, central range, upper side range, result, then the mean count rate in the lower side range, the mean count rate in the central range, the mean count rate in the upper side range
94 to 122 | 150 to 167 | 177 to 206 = 0.3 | 90.9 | 107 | 121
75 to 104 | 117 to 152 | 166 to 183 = 0.0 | 103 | 104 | 106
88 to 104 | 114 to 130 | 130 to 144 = 0.6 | 100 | 99.6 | 105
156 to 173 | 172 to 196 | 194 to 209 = 2.2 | 108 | 111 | 134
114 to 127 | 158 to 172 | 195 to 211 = 0.9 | 98.1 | 108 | 131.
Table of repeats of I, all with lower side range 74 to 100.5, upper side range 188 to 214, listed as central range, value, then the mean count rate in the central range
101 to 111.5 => 2.20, 84.6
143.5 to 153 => 0.79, 105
